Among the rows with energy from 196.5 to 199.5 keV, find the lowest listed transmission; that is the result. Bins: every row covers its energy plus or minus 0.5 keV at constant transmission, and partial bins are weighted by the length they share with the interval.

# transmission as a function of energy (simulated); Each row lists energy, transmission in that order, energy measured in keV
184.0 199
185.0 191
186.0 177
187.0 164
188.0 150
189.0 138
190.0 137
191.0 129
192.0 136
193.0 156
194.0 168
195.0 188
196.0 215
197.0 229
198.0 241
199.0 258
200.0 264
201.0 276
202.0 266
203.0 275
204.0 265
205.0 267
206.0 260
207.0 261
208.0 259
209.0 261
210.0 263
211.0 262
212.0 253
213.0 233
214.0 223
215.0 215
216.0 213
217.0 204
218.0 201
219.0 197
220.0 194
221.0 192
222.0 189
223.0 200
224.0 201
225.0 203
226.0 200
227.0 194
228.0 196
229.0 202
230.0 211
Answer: 229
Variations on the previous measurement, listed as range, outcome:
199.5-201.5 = 264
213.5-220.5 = 194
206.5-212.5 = 253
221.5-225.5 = 189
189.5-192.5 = 129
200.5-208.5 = 259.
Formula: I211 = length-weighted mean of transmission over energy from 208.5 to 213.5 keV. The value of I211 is 254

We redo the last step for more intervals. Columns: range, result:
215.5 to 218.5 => 206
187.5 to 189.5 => 144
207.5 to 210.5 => 261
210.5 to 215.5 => 237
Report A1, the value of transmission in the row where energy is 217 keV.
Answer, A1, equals 204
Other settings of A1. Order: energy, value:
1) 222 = 189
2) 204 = 265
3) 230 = 211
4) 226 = 200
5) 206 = 260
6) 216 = 213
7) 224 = 201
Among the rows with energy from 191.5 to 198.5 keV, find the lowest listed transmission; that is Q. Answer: 136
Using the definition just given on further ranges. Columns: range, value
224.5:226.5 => 200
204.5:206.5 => 260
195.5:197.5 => 215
